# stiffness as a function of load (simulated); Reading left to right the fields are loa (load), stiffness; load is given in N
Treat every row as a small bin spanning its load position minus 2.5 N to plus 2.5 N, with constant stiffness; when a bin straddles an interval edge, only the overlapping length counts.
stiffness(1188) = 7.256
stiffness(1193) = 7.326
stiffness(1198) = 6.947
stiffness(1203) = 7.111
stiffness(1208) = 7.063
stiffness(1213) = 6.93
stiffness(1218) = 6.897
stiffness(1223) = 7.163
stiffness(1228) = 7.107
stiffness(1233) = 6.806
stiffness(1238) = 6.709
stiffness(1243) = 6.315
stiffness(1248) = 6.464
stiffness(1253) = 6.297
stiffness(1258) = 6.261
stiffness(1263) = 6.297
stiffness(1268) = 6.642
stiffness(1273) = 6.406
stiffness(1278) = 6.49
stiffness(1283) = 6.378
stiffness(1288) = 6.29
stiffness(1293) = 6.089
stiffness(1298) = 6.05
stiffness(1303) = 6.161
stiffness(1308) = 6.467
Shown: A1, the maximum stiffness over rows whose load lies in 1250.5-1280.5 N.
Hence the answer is 6.642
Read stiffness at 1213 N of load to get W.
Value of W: 6.93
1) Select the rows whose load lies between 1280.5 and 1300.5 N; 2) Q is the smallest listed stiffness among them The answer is 6.05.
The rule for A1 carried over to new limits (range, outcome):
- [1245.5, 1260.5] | 6.464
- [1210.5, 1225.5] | 7.163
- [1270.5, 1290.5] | 6.49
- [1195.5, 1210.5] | 7.111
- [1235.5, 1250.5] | 6.709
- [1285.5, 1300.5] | 6.29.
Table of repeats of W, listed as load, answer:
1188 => 7.256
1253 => 6.297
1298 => 6.05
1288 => 6.29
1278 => 6.49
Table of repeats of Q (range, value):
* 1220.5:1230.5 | 7.107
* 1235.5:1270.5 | 6.261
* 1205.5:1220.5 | 6.897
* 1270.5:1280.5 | 6.406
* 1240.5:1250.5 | 6.315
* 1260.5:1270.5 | 6.297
